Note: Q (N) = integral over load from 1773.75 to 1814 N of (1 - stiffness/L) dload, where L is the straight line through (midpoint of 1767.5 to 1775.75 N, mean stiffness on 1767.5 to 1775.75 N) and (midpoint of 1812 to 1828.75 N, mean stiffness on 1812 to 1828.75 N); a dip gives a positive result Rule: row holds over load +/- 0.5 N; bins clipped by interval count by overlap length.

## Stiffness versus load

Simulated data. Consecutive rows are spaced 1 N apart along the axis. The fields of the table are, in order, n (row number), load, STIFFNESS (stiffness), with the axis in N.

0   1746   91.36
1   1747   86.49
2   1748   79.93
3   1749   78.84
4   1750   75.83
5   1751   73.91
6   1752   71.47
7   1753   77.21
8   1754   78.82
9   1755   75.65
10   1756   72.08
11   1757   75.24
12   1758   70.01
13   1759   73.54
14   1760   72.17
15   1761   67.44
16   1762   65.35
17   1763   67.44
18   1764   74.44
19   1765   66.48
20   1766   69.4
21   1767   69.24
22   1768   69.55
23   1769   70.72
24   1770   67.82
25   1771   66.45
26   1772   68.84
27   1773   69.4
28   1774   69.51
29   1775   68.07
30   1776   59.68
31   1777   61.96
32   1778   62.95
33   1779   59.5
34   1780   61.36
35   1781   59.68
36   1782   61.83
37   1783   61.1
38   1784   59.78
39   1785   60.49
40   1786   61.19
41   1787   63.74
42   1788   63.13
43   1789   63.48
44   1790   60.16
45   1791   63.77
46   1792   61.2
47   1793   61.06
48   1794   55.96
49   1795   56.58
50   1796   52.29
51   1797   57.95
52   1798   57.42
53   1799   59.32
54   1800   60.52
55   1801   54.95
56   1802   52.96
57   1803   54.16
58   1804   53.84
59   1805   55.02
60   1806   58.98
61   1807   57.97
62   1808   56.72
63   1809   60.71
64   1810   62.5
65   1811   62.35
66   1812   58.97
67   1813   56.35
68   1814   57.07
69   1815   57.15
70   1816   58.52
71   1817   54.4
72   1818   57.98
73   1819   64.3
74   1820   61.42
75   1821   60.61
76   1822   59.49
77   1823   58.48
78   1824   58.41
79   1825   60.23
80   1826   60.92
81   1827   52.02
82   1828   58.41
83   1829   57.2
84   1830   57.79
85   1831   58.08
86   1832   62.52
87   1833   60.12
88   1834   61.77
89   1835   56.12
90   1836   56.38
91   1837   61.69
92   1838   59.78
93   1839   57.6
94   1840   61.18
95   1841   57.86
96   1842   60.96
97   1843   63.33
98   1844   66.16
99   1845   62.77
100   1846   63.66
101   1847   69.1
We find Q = 2.7 N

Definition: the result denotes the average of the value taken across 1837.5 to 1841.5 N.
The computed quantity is 59.1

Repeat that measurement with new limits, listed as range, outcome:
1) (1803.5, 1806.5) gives 55.9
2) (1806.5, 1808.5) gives 57.3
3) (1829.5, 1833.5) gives 59.6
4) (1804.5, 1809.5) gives 57.9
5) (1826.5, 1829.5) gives 55.9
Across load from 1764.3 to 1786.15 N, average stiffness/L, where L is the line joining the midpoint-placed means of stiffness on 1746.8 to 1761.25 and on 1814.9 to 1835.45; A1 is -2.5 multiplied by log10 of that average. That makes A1 0.087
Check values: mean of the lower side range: 75.1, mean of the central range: 64.9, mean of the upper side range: 58.9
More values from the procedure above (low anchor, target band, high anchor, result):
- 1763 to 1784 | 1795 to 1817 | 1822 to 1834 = 0.077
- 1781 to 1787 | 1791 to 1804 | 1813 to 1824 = 0.055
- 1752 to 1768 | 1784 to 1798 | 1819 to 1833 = 0.100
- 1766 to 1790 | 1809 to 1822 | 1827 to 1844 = 0.032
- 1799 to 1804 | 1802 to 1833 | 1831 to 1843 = -0.015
